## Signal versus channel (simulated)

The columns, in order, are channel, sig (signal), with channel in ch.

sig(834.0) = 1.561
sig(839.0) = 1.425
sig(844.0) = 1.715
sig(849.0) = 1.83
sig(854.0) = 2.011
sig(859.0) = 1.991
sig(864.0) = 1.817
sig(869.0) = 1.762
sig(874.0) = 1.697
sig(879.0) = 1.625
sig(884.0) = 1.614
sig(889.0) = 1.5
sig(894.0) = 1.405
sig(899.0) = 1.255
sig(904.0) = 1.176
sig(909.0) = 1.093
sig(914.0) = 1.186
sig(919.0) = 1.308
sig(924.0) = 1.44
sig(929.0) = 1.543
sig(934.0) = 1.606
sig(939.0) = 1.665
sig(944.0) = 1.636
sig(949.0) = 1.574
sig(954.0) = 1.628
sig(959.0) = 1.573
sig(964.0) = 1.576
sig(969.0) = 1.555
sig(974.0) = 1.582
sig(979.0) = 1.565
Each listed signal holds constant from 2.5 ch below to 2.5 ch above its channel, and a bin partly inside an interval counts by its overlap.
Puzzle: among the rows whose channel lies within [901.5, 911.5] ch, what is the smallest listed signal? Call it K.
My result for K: 1.093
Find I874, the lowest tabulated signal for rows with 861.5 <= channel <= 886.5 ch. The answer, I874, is 1.614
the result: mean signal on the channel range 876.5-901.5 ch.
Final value 1.48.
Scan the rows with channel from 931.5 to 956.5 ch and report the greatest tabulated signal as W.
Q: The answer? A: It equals 1.665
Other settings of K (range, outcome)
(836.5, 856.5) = 1.425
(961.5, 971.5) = 1.555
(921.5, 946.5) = 1.44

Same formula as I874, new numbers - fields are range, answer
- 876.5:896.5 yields 1.405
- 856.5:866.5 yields 1.817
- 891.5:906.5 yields 1.176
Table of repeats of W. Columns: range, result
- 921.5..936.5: 1.606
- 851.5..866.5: 2.011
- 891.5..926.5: 1.44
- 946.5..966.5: 1.628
